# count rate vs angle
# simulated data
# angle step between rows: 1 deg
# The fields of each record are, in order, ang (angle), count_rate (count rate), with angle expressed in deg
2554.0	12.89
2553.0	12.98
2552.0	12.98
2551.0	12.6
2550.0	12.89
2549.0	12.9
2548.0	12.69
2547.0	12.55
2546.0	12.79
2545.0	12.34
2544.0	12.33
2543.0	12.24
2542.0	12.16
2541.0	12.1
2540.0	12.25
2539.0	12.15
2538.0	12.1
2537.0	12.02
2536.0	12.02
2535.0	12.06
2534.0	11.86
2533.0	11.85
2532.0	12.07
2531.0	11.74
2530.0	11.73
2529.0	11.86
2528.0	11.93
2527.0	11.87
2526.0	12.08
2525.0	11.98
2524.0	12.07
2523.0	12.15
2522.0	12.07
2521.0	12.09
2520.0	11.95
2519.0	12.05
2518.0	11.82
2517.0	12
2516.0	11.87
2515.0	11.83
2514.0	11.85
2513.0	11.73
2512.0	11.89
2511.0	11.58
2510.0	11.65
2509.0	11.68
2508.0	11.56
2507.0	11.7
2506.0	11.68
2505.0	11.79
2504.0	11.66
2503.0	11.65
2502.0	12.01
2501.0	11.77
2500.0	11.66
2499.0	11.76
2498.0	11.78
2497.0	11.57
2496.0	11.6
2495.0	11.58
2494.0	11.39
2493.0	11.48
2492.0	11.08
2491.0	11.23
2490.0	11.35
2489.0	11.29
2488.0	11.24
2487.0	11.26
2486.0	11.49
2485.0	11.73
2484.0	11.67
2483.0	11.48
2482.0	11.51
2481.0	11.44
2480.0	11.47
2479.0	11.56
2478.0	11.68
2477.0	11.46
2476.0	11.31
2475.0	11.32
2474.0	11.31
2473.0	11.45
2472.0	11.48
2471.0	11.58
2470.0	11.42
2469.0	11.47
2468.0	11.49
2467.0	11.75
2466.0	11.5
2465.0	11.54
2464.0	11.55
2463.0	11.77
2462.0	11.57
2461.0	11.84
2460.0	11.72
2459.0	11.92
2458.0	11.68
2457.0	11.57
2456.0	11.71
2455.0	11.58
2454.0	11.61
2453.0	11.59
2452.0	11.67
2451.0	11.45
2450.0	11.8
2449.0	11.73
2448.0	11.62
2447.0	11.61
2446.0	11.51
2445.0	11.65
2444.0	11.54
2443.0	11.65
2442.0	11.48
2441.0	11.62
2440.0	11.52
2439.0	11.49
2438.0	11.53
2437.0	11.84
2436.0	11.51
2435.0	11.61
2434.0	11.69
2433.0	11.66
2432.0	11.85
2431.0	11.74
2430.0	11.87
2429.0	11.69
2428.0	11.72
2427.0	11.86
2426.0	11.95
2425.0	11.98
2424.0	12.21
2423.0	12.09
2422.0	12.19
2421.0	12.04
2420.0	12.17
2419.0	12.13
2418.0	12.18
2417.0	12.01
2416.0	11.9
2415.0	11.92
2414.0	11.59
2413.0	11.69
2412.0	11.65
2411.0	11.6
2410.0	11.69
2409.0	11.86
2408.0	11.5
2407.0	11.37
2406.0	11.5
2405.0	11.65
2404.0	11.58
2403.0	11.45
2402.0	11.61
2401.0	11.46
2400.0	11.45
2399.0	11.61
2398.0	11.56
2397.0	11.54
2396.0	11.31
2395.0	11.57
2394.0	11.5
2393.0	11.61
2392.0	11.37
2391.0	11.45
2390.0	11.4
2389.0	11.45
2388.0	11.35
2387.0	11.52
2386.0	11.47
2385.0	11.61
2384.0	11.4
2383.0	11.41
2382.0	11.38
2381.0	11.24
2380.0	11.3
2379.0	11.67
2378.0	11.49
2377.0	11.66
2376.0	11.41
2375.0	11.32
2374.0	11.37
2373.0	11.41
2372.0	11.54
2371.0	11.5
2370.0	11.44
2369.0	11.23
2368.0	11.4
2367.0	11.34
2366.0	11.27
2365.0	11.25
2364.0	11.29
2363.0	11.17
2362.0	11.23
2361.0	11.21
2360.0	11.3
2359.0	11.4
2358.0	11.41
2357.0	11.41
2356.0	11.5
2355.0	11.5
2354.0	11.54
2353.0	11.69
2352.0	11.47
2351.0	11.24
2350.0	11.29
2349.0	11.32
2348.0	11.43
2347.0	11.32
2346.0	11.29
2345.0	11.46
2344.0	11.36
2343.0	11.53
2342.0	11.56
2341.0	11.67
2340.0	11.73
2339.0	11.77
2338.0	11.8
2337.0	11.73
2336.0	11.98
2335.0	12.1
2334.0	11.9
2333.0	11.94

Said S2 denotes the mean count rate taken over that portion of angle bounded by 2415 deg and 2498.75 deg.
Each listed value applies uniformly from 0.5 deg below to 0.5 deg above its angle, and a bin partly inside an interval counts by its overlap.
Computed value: 11.6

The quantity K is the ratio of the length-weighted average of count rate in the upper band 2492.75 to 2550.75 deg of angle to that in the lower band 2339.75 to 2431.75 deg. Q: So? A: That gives 1.04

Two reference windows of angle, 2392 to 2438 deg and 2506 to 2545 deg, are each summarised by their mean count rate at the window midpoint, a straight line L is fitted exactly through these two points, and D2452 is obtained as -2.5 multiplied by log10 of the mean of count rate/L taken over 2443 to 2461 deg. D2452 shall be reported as 0.01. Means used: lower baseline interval 11.7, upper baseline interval 11.9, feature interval 11.7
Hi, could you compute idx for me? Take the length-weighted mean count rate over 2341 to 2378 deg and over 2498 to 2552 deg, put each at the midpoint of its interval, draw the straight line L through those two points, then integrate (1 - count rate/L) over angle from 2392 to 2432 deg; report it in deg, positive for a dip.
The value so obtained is -0.5 deg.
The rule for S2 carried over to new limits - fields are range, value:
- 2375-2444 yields 11.6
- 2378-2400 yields 11.5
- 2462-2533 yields 11.7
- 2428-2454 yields 11.6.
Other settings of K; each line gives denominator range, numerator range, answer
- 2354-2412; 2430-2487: 1.01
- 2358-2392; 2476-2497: 1.01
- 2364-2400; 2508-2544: 1.05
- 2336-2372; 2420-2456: 1.02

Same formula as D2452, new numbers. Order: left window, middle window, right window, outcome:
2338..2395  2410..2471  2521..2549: 0.001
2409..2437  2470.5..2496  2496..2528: 0.038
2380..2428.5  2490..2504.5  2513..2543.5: 0.030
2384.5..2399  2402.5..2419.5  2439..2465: -0.018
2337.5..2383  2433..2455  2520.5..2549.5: 0.015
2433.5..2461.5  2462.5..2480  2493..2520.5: 0.016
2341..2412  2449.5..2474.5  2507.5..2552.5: 0.019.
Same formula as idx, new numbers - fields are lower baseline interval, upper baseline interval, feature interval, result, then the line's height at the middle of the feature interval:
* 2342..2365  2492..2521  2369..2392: 0.0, 11.4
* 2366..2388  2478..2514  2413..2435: -0.8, 11.5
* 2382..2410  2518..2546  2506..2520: 0.2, 12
